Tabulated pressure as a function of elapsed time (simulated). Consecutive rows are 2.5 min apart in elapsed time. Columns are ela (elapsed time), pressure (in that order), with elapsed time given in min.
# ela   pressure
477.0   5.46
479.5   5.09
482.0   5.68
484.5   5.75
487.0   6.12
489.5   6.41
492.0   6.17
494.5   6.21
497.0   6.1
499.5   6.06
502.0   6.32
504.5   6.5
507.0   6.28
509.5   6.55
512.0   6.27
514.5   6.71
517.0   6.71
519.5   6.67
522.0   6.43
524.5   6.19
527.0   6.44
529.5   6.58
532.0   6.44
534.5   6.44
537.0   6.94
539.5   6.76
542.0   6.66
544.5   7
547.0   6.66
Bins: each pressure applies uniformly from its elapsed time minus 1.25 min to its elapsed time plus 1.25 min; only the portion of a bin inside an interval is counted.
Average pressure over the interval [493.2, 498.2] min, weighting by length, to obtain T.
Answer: 6.16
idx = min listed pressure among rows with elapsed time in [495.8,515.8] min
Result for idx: 6.06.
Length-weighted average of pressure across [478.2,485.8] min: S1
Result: 5.51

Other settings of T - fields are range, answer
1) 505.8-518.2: 6.5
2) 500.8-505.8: 6.41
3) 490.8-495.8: 6.19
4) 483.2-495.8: 6.13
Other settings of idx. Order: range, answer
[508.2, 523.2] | 6.27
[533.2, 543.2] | 6.44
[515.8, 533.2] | 6.19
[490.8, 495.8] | 6.17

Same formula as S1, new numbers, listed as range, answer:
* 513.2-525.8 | 6.54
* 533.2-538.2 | 6.69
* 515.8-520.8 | 6.69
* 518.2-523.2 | 6.55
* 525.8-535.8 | 6.48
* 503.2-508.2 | 6.39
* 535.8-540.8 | 6.85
